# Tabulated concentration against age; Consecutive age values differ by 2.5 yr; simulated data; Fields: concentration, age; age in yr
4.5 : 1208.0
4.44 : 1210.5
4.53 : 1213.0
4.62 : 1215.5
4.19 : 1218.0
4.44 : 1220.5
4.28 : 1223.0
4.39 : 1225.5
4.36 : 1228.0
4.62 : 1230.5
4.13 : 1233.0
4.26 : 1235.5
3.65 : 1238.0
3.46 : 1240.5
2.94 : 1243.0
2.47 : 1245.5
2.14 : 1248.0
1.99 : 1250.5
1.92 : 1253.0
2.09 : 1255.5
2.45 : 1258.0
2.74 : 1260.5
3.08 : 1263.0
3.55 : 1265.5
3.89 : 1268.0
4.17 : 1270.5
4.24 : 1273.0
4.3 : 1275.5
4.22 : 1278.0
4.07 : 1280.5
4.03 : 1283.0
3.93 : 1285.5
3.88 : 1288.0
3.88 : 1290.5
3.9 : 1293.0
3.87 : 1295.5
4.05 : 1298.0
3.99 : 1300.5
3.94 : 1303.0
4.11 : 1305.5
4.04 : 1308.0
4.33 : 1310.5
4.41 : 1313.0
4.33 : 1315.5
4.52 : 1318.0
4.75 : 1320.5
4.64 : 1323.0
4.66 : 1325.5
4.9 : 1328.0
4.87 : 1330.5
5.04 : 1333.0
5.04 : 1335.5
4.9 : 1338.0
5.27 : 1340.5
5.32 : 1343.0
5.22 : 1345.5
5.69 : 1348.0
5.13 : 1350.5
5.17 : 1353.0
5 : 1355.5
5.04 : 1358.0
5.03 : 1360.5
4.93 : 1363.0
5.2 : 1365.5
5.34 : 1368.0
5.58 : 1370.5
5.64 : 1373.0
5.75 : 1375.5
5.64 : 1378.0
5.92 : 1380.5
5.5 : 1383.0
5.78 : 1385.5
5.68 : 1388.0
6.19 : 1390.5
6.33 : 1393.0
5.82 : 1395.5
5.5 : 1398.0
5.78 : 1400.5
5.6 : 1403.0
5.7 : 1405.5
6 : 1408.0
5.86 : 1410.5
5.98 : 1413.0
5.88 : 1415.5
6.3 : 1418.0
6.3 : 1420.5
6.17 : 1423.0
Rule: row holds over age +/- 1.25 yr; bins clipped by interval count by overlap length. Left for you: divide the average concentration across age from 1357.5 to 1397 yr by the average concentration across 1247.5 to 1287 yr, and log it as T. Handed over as 1.68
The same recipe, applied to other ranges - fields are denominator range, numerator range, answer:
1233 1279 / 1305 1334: 1.42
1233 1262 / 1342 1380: 1.90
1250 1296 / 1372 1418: 1.66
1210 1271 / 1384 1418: 1.66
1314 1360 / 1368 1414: 1.16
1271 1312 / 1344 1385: 1.32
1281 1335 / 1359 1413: 1.32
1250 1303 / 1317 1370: 1.41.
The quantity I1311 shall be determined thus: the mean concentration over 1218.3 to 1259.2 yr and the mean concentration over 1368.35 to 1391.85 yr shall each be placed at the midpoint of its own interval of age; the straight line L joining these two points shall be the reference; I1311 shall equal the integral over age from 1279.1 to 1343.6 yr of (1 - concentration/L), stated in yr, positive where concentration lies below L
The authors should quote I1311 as 2.67 yr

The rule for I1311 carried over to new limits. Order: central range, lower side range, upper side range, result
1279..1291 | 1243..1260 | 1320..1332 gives -2.1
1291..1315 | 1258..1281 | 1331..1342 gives 1.7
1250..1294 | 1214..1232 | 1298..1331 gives 9.2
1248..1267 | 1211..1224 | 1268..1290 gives 7.5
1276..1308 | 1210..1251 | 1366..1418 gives 4.0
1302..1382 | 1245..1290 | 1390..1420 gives -4.5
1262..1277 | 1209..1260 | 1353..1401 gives 0.6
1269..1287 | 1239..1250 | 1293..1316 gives -3.3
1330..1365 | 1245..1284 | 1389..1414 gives -2.2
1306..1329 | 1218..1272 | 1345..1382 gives 0.5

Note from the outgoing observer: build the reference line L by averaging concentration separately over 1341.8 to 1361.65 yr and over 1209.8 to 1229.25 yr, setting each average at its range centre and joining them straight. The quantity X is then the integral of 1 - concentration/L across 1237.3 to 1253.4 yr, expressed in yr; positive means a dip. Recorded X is 6.7 yr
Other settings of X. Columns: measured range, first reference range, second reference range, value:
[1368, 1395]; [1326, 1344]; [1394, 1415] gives -1.2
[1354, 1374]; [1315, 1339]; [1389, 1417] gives 0.4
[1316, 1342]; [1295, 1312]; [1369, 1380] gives -1.2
